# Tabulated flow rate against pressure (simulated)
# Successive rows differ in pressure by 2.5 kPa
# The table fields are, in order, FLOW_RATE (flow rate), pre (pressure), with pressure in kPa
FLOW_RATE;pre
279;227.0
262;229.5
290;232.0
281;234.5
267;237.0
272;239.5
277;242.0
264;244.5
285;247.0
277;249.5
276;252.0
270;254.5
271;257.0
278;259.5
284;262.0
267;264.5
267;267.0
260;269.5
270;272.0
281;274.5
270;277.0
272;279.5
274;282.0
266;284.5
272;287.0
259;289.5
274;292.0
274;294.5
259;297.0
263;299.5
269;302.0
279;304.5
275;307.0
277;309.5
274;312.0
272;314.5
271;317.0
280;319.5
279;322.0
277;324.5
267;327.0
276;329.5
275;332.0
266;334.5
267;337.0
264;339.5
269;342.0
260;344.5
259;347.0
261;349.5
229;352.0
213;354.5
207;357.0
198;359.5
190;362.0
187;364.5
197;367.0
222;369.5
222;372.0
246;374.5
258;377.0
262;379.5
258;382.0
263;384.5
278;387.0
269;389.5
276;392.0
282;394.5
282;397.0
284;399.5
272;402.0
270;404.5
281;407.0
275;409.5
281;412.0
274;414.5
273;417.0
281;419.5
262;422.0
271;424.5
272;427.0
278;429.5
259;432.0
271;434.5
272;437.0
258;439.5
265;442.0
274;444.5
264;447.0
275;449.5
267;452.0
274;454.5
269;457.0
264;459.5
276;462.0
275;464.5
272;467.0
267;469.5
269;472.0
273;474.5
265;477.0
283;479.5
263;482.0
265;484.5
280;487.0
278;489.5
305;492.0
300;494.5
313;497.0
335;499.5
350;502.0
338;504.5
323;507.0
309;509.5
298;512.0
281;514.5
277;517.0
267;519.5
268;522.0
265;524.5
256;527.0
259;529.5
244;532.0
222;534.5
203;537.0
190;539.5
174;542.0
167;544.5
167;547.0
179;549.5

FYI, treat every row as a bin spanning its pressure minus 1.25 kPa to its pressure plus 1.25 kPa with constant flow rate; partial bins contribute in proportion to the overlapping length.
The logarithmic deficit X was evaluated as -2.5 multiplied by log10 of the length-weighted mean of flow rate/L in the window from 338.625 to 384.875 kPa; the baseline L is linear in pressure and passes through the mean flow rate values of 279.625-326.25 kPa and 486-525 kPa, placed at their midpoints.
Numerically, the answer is 0.19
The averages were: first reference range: 272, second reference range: 300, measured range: 234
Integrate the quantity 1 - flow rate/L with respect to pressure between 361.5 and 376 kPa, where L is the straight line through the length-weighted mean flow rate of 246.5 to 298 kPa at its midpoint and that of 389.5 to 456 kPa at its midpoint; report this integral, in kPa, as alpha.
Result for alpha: 3.2 kPa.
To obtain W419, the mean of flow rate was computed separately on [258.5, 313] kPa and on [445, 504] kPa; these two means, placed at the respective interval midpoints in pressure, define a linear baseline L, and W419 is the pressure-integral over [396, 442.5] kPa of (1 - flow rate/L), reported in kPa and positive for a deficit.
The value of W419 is 1.05 kPa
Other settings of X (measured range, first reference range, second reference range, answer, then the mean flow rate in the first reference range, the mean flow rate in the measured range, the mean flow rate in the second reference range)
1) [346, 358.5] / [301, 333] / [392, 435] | 0.18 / 275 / 233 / 275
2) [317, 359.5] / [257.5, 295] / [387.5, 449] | 0.06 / 271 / 258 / 273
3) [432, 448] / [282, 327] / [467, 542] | 0.03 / 272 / 267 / 276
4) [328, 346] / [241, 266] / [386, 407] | 0.03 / 275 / 268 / 277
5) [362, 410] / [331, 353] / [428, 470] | 0.04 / 261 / 255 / 269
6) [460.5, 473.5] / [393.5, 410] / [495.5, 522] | 0.09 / 278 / 272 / 307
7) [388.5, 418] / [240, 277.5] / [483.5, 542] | 0.00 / 273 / 277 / 277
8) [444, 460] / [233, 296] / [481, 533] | 0.06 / 272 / 270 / 290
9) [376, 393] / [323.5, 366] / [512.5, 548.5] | -0.10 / 245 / 266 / 232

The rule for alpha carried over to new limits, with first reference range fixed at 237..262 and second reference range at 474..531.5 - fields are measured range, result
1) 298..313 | 0.3 kPa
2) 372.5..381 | 0.9 kPa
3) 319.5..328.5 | 0.1 kPa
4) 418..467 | 2.7 kPa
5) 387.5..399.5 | 0.2 kPa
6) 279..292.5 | 0.4 kPa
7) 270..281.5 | 0.1 kPa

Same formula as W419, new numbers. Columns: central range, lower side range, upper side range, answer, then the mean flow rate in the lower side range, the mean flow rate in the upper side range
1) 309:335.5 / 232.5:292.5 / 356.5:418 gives -1.11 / 272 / 253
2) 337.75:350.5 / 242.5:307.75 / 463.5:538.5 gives 0.52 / 271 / 280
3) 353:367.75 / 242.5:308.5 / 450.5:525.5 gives 4.15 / 271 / 286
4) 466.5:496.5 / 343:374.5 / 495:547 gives -2.73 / 222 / 265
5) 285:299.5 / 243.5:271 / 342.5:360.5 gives -0.48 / 273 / 234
